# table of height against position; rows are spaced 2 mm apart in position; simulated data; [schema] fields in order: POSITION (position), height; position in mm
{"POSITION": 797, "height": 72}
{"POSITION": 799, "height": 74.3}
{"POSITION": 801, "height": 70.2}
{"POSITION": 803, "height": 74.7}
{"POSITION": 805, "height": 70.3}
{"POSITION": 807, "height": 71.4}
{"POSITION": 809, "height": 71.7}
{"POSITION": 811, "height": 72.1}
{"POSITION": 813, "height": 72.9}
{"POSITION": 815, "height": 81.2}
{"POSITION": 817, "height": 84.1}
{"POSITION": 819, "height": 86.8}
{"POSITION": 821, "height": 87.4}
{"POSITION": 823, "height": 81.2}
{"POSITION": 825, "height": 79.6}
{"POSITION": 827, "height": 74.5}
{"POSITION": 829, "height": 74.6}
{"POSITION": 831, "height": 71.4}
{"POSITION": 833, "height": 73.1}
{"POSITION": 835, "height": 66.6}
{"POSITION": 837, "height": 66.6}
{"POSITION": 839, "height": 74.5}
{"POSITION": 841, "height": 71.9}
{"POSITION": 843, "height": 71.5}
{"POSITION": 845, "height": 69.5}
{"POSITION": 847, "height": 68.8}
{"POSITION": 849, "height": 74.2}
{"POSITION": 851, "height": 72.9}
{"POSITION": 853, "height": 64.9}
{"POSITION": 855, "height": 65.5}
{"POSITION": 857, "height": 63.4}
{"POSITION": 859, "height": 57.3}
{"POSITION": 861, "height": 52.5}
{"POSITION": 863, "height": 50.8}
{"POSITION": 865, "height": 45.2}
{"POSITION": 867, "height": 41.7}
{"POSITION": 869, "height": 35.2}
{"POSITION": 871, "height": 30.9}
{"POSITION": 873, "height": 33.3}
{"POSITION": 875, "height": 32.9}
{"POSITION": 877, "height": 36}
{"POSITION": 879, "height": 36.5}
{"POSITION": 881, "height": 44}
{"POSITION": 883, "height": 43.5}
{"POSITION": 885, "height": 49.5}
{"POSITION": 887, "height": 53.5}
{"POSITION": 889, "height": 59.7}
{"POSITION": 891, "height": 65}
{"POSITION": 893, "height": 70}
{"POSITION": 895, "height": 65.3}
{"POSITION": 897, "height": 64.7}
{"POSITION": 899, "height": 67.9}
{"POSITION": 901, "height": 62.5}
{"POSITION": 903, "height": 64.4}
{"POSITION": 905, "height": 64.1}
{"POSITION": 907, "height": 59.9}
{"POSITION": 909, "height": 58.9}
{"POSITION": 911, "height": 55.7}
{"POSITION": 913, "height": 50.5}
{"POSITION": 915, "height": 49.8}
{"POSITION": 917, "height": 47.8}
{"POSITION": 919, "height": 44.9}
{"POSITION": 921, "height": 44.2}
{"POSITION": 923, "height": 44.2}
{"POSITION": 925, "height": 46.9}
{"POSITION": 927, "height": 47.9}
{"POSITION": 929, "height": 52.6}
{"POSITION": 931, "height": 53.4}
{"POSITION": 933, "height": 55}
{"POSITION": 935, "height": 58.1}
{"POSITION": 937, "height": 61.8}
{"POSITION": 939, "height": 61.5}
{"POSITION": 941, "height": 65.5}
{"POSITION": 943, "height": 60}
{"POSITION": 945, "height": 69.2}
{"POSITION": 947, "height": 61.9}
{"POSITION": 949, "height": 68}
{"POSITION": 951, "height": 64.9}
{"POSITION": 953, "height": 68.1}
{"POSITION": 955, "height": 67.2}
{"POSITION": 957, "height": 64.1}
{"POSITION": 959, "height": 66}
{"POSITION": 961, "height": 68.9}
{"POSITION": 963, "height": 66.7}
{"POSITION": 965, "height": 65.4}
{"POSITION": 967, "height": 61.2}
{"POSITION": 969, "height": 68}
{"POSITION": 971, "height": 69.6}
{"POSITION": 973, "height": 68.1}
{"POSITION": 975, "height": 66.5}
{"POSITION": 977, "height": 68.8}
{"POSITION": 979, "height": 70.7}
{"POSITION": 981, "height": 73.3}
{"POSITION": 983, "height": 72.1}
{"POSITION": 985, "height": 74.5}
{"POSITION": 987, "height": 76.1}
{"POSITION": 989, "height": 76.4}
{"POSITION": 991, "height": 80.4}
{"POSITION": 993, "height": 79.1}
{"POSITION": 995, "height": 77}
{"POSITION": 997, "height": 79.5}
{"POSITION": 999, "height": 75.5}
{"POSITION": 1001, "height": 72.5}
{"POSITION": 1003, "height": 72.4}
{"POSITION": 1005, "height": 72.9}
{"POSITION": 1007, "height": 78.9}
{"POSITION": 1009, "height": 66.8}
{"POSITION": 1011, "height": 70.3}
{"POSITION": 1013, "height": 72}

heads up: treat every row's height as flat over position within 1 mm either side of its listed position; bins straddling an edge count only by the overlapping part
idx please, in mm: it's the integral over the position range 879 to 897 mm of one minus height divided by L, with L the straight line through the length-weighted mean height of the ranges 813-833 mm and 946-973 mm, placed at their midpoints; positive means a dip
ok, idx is 4.3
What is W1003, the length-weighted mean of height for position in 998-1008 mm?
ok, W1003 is 74.4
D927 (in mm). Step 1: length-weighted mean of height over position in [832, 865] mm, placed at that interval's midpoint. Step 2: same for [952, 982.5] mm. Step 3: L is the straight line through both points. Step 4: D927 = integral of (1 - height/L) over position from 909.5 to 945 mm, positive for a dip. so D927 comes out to 7.2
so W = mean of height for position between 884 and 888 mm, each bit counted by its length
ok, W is 51.5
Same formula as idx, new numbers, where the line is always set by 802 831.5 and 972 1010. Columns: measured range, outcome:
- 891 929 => 9.63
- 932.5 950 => 2.85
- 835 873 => 8.48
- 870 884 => 7.22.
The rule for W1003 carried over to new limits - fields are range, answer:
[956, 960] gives 65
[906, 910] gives 59.4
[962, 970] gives 65.3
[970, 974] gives 68.8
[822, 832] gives 76.3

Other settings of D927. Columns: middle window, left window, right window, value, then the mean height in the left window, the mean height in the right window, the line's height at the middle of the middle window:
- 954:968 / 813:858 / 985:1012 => 1.7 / 73.8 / 75.2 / 74.9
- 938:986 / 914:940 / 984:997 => -1.2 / 51.4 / 77.4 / 65.7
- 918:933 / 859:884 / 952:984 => 2.1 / 40.9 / 67.8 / 55.9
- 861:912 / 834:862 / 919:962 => 9.6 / 67.2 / 59.2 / 63.8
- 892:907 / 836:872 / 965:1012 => -0.3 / 59.9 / 72.5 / 64.1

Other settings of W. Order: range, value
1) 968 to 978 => 68.2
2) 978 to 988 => 73.3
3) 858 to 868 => 49.5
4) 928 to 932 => 53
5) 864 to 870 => 40.7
